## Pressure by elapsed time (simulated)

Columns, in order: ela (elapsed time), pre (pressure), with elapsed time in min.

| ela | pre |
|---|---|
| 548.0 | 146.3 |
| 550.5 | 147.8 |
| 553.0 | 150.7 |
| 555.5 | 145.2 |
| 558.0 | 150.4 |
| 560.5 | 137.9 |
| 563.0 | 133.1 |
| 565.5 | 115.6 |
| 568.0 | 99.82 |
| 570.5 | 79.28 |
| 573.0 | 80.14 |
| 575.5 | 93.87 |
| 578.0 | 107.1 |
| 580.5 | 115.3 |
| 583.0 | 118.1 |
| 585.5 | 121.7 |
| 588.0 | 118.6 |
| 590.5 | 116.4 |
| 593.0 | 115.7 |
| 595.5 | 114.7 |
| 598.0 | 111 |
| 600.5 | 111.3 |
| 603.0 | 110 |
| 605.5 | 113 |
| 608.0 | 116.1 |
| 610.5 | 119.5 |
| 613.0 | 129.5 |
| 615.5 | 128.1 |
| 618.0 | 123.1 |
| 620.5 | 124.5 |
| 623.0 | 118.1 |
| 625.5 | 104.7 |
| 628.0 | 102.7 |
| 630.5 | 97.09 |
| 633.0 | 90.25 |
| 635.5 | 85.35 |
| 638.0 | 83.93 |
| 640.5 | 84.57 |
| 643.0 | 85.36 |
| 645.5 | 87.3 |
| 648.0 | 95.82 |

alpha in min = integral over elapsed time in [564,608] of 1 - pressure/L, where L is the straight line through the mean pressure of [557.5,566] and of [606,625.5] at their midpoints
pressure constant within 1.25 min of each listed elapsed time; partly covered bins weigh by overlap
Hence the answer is 6.7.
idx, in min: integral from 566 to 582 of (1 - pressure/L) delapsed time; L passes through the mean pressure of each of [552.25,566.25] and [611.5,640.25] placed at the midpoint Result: 4.2 min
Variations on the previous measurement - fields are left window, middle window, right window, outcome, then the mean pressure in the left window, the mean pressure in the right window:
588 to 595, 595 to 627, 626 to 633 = -3.02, 116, 98.7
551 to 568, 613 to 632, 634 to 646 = -3.56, 136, 85.3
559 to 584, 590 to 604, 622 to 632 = -0.82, 108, 105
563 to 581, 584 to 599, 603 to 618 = -0.81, 100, 120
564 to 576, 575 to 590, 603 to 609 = -1.83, 94.6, 114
